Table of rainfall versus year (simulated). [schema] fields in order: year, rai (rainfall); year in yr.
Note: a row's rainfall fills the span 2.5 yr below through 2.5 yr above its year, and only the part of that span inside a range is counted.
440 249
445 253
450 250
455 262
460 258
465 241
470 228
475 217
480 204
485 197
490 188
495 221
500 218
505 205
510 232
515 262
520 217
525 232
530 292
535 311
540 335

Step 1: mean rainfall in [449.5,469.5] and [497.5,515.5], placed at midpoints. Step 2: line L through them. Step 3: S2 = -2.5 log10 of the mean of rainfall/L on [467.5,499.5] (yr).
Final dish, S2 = 0.14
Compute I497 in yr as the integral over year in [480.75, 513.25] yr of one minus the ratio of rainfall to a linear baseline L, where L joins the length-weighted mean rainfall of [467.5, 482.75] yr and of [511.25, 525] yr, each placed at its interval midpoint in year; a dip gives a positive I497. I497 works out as 2.3 yr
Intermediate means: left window 216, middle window 211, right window 237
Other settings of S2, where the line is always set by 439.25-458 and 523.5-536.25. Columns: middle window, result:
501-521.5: 0.19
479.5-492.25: 0.33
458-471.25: 0.07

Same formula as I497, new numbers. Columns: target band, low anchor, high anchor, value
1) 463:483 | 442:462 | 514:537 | 2.8 yr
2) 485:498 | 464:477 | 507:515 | 1.7 yr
